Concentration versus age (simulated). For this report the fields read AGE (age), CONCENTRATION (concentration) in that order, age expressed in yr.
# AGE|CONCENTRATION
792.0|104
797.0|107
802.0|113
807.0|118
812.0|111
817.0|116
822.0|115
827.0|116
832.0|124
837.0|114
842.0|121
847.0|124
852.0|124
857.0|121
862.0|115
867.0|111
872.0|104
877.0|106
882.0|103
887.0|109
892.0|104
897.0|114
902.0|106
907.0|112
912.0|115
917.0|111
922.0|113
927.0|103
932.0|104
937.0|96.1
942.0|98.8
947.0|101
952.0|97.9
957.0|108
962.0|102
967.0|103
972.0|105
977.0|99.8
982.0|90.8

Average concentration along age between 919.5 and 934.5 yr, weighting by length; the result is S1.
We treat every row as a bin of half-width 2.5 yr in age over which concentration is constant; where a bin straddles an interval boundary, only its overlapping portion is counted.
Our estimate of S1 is 107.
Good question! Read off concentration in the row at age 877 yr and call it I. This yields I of 106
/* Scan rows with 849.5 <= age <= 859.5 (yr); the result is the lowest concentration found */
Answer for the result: 121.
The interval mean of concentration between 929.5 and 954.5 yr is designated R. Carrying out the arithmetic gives 99.6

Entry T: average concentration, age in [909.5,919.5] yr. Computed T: 113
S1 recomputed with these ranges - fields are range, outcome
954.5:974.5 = 104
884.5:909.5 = 109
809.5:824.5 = 114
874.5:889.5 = 106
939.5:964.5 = 102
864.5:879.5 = 107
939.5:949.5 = 99.9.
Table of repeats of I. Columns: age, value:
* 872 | 104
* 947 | 101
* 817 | 116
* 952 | 97.9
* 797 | 107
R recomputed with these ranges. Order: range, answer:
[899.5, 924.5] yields 111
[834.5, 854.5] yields 121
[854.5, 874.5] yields 113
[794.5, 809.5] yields 113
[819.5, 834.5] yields 118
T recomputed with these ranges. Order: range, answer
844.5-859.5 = 123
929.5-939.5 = 100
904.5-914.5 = 114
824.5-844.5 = 119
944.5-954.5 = 99.5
